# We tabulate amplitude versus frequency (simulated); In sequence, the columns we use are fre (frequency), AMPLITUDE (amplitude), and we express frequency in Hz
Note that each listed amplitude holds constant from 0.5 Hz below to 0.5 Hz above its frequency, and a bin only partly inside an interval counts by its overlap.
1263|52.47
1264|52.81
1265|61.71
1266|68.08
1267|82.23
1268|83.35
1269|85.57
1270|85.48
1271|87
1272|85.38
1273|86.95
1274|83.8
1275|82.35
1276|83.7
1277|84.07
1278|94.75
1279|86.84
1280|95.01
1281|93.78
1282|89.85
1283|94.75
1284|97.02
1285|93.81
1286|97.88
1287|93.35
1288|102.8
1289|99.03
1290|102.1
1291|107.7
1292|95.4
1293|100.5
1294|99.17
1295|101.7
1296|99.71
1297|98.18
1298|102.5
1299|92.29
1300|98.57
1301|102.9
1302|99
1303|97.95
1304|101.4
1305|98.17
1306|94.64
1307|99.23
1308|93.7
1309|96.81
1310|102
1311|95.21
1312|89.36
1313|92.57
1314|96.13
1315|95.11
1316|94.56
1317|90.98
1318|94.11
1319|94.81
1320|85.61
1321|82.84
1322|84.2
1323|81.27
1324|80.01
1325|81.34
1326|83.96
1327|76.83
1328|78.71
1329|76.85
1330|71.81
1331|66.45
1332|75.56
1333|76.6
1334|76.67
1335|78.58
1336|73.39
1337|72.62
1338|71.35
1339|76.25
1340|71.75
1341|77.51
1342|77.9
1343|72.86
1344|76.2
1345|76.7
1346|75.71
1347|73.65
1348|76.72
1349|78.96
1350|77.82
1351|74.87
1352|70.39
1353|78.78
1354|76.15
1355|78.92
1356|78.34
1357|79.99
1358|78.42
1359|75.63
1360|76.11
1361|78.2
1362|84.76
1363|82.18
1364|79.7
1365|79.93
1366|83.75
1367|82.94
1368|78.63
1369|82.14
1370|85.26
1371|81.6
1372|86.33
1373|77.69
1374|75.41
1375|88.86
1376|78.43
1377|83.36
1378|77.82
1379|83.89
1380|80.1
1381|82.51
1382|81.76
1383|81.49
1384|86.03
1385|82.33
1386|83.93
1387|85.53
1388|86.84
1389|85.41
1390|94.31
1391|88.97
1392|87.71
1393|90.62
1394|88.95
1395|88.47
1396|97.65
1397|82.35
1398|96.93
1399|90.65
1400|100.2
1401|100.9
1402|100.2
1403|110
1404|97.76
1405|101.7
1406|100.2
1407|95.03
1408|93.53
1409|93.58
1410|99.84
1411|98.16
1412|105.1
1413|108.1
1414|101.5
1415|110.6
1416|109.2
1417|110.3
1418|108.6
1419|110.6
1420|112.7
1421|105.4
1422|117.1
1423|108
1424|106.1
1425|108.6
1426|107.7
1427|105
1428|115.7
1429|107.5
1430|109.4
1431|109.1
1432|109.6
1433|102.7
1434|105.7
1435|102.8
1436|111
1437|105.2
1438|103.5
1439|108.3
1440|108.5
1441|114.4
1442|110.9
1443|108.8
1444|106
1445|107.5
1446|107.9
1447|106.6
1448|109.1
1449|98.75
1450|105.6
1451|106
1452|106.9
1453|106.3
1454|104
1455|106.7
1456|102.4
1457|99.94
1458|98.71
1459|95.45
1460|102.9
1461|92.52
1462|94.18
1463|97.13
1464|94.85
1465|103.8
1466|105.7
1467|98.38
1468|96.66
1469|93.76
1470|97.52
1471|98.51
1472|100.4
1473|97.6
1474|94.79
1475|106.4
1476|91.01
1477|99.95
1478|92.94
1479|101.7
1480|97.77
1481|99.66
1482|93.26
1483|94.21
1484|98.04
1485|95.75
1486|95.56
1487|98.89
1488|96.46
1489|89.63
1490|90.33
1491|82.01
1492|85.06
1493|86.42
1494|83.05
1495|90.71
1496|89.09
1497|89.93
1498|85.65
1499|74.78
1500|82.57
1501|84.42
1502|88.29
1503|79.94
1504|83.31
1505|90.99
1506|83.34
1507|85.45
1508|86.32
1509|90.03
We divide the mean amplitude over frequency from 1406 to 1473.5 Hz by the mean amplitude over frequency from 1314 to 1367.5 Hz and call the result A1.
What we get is 1.3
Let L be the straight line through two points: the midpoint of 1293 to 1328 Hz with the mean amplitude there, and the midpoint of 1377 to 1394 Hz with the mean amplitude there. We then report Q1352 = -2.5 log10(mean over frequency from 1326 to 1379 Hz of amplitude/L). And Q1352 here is 0.14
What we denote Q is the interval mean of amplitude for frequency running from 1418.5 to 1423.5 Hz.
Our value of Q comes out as 111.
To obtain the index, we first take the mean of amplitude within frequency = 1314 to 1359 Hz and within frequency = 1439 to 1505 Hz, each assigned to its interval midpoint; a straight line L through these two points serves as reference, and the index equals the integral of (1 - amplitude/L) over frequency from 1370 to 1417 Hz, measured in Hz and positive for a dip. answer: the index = -2.6 Hz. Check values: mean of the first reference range 79.1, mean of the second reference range 97.1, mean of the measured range 91.5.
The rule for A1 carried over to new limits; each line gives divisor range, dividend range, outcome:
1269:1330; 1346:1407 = 0.92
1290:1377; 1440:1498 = 1.16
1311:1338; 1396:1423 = 1.24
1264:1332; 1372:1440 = 1.08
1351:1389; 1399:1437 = 1.30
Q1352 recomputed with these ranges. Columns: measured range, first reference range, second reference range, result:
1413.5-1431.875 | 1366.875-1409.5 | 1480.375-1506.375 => -0.23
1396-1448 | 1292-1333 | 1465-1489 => -0.10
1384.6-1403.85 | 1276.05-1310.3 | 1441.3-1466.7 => 0.10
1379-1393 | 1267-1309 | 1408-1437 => 0.21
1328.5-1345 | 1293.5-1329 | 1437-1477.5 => 0.26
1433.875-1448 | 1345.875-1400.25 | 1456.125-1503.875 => -0.20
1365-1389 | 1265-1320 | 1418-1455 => 0.23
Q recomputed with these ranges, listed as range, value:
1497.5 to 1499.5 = 80.2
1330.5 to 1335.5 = 74.8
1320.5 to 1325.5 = 81.9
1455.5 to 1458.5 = 100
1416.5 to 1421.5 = 110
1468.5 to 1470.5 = 95.6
